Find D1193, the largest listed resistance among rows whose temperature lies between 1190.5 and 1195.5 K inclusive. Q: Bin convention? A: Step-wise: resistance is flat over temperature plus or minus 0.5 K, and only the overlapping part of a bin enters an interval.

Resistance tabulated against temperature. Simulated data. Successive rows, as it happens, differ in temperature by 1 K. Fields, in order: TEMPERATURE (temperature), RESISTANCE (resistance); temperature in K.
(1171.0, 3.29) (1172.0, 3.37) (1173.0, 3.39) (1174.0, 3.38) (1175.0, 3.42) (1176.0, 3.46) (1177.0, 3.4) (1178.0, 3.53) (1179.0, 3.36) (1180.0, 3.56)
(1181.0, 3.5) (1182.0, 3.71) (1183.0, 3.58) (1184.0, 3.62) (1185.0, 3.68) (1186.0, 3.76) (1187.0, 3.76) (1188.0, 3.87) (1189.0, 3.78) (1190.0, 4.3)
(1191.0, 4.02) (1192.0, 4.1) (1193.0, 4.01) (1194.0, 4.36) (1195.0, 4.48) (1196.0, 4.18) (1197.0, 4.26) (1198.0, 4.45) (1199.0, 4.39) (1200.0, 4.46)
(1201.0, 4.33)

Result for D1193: 4.48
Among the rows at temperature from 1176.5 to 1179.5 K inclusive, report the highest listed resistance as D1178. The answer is 3.53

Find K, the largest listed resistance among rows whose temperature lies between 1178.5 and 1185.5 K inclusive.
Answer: 3.71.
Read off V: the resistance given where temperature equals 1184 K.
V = 3.62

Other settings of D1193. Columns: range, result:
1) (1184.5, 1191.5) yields 4.3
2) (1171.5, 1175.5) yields 3.42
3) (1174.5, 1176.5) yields 3.46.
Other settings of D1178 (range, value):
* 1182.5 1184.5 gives 3.62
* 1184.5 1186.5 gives 3.76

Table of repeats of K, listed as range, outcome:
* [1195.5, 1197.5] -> 4.26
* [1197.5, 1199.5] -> 4.45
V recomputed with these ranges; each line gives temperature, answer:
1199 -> 4.39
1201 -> 4.33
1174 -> 3.38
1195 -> 4.48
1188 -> 3.87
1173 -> 3.39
